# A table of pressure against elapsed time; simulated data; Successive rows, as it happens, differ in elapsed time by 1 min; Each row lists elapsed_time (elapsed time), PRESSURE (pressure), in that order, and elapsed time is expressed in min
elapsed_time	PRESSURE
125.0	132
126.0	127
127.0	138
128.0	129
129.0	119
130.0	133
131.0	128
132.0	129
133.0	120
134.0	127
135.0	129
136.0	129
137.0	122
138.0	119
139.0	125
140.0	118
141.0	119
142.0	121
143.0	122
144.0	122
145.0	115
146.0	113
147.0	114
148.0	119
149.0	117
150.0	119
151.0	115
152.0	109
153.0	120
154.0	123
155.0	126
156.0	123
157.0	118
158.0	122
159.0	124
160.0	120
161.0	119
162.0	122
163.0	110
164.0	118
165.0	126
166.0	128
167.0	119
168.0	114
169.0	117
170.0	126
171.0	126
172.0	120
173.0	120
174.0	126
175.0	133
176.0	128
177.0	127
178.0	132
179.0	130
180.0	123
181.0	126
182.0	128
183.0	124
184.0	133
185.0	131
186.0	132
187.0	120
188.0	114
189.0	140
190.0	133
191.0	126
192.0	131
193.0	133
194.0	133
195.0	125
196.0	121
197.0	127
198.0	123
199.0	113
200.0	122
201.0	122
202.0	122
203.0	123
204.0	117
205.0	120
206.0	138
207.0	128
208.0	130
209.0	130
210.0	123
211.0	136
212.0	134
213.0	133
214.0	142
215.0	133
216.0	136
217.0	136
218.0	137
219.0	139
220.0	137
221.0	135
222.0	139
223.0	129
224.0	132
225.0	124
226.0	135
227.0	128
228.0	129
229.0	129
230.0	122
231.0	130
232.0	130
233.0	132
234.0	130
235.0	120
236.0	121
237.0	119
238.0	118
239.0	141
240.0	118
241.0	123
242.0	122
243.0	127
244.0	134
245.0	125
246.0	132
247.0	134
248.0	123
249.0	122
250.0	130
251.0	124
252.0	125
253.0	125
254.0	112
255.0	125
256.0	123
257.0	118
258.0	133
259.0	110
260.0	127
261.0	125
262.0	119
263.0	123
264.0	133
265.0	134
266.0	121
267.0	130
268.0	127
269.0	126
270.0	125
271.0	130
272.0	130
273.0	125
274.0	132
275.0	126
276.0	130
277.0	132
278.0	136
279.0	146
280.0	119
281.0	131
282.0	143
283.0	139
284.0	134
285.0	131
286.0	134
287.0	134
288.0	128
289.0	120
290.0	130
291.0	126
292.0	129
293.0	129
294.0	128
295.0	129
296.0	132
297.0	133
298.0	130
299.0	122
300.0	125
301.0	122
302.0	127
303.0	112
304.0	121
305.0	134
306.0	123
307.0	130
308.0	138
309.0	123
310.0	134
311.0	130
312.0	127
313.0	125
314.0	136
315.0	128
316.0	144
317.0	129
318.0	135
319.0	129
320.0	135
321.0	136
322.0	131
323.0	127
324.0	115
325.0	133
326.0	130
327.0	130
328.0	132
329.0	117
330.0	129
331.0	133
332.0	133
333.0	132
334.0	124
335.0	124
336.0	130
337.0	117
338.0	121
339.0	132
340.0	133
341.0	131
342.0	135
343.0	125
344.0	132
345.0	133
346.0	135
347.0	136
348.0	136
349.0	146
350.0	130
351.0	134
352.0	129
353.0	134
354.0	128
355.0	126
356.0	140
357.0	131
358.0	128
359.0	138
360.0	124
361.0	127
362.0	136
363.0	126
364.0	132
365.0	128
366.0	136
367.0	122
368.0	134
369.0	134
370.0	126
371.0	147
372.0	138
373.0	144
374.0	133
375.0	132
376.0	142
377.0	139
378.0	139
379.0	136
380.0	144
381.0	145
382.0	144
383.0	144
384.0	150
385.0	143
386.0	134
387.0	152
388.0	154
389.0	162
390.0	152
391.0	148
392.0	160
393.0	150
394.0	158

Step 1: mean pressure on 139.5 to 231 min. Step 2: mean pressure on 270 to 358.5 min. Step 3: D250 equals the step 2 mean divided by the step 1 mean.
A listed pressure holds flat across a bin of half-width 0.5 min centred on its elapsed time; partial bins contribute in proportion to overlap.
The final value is 1.0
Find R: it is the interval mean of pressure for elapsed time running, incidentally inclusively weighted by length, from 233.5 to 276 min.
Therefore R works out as 125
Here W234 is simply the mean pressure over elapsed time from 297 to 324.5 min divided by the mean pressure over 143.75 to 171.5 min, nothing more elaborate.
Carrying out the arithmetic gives 1.1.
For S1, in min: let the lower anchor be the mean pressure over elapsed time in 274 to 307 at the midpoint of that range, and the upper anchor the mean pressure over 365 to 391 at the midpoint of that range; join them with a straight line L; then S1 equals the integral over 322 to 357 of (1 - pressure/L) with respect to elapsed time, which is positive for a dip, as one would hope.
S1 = 1.5 min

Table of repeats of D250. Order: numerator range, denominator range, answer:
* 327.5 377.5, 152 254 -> 1.04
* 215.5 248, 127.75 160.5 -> 1.07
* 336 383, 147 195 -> 1.08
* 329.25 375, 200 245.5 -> 1.02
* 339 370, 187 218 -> 1.03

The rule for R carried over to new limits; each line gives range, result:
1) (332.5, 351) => 131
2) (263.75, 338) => 129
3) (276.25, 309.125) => 129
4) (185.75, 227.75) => 129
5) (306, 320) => 131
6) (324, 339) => 127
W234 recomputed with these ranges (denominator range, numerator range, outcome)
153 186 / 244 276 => 1.02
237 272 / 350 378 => 1.06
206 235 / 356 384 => 1.03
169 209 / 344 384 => 1.07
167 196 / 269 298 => 1.03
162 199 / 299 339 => 1.02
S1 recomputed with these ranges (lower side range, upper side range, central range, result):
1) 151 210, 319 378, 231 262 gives 0.5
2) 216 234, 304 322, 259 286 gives 0.4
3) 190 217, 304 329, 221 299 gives 0.7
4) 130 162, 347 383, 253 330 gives 1.0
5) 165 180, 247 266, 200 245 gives -1.7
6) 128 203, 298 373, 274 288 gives -0.6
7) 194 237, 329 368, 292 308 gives 0.4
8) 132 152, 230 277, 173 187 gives -0.7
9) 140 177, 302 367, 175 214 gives -1.6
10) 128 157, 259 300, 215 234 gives -0.9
